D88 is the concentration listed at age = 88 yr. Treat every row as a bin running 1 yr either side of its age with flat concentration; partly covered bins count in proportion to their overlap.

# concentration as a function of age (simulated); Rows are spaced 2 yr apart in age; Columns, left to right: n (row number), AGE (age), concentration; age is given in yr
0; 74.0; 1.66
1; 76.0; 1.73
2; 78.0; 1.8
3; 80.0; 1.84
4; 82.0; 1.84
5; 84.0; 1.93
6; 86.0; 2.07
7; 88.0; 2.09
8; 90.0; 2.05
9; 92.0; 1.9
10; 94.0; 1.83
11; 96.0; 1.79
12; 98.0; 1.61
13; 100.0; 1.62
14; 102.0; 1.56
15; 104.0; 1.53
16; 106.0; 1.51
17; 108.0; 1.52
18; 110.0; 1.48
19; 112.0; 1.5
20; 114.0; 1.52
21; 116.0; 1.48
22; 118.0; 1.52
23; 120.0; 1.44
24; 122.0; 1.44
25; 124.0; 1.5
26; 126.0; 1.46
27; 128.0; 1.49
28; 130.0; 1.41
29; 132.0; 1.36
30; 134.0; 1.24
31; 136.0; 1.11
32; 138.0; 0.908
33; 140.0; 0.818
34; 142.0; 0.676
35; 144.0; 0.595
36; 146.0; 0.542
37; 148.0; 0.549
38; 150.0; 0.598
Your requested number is 2.09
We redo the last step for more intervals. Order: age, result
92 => 1.9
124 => 1.5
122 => 1.44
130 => 1.41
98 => 1.61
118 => 1.52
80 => 1.84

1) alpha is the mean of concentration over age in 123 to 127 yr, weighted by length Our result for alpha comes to 1.48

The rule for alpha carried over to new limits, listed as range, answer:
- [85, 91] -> 2.07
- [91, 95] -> 1.86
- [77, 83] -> 1.83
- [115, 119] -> 1.5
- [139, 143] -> 0.747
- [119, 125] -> 1.46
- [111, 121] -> 1.49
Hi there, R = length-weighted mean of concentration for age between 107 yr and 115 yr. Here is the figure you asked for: 1.5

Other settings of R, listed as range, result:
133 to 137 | 1.18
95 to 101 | 1.67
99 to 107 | 1.55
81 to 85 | 1.89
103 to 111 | 1.51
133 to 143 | 0.95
